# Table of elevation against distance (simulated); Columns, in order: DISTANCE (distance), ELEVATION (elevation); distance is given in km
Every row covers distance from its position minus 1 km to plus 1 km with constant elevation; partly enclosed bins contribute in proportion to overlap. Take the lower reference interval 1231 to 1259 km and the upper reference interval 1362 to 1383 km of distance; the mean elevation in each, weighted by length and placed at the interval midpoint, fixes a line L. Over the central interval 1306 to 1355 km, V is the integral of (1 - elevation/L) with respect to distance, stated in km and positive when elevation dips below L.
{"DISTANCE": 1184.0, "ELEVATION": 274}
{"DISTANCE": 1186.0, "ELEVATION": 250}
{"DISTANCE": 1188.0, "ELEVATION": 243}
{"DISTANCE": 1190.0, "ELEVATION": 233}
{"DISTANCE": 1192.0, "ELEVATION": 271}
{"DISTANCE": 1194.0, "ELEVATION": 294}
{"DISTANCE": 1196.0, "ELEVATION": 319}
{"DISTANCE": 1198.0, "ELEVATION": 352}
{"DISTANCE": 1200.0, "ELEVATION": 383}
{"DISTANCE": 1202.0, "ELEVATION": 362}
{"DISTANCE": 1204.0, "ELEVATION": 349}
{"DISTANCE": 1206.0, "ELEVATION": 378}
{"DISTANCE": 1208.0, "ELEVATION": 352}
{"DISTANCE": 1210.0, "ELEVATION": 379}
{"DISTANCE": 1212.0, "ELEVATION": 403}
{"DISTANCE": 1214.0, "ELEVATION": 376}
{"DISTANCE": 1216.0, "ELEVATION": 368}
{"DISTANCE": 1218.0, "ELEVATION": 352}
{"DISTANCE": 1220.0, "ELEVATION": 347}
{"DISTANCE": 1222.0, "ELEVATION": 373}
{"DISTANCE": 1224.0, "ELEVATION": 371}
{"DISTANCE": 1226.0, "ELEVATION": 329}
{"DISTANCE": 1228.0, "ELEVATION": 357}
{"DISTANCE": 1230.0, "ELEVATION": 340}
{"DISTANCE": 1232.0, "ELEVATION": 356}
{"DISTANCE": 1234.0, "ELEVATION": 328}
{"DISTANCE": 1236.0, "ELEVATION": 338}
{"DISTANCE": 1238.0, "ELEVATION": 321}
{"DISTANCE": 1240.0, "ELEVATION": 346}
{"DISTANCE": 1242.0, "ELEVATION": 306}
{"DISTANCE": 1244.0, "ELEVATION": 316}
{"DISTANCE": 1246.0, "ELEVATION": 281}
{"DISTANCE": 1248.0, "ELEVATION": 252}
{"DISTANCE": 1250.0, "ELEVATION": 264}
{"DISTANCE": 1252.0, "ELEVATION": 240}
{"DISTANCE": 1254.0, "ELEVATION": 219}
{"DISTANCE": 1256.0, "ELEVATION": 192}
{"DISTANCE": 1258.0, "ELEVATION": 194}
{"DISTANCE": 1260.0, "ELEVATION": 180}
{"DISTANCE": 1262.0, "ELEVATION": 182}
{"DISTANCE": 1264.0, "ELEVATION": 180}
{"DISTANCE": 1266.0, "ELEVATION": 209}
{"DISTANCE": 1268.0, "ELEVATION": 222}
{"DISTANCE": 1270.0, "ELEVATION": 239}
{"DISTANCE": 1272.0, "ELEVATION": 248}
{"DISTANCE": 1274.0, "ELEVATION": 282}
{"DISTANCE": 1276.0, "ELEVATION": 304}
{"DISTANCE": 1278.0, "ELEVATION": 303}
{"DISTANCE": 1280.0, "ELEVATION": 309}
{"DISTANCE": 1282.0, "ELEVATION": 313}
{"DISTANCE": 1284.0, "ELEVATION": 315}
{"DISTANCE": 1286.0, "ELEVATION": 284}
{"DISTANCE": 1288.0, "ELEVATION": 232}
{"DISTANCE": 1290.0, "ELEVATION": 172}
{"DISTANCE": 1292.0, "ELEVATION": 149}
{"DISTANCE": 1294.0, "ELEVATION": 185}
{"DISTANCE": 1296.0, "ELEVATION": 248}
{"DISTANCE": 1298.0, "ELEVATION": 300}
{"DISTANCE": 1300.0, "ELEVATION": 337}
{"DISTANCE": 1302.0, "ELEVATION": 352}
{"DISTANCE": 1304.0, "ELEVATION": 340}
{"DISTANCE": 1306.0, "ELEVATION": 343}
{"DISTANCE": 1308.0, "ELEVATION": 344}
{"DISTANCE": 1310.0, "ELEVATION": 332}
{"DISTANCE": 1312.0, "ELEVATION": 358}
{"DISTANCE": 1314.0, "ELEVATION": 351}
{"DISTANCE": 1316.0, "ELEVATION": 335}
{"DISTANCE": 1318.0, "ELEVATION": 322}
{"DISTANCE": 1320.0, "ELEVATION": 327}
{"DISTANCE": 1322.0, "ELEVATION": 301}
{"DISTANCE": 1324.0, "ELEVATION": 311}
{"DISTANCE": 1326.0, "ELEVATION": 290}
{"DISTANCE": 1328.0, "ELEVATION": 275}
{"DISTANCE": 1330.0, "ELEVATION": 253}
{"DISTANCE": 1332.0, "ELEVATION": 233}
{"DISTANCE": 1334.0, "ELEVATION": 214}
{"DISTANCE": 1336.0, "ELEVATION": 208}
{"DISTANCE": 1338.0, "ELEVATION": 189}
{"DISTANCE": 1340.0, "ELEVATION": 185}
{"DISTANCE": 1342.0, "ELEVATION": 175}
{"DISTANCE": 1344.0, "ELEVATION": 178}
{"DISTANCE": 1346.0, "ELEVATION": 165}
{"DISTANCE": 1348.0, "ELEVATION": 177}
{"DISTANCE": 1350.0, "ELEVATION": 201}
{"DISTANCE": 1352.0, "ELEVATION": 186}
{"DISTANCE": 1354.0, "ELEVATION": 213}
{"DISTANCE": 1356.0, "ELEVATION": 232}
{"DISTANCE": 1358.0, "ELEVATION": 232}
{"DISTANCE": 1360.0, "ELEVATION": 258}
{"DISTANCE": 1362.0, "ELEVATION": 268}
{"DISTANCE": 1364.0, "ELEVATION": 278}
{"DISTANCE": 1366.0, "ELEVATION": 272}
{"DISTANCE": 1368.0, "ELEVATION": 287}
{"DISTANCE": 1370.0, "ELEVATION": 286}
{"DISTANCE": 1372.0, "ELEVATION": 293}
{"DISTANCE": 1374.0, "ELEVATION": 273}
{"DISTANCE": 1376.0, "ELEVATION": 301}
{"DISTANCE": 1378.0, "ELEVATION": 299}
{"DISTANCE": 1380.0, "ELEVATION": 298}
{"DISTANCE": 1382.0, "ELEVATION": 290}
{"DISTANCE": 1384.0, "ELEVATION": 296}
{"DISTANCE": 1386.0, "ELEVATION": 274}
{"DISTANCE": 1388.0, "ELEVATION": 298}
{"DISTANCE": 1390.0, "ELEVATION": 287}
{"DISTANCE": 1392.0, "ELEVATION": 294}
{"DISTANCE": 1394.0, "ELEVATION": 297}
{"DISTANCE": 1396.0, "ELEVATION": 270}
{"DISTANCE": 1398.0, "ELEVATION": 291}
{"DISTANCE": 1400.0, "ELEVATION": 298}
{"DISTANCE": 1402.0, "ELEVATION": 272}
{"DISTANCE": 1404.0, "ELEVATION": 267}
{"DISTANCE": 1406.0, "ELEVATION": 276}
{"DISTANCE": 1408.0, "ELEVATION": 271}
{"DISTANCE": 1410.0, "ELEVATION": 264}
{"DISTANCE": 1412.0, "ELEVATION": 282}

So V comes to 4.9 km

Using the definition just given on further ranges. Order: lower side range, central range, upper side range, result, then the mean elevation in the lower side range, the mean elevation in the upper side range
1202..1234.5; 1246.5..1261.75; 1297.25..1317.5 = 5.7 km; 360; 339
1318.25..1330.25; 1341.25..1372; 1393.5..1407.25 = 6.4 km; 297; 281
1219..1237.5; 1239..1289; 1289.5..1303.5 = 6.9 km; 348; 255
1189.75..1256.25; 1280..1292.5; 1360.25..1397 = 2.3 km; 327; 286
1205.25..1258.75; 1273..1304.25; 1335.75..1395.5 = 1.8 km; 322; 250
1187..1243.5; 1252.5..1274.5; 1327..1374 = 6.4 km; 340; 230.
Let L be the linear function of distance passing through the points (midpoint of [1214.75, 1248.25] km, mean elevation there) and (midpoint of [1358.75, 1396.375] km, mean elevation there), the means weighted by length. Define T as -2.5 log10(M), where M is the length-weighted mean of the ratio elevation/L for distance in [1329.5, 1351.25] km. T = 0.45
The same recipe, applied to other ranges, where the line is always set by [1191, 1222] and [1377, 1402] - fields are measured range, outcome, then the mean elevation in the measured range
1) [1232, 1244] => 0.042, 329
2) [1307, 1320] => -0.076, 339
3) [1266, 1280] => 0.237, 265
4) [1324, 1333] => 0.162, 268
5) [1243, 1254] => 0.263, 266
